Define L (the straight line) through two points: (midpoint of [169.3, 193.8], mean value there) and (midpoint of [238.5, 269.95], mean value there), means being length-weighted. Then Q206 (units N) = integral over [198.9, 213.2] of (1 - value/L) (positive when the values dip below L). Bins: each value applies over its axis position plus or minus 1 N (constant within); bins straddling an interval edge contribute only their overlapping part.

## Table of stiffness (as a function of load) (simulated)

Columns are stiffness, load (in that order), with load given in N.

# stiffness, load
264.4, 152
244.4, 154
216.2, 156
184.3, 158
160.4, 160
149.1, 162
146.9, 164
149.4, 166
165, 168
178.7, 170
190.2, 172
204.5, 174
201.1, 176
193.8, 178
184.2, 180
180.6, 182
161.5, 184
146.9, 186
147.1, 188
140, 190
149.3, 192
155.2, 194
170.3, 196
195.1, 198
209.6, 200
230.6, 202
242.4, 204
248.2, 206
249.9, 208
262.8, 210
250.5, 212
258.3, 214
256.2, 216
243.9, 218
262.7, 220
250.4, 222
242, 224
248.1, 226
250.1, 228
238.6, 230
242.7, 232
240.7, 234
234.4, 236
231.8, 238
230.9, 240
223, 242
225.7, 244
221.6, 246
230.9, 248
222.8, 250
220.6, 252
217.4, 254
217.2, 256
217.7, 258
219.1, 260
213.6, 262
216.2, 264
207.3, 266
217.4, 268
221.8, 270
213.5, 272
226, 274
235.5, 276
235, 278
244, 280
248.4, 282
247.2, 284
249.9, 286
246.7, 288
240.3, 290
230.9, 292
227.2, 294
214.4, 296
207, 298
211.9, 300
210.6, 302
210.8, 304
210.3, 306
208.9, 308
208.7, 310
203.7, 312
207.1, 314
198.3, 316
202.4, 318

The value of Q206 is -4.03 N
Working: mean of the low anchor 173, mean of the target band 242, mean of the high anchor 220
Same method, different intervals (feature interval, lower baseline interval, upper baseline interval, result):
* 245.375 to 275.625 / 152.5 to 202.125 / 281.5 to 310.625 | -1.2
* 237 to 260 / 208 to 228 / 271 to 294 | 2.1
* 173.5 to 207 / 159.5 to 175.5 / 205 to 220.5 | 4.1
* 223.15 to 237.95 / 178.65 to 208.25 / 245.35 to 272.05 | -2.7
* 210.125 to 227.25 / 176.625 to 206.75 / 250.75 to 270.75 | -4.9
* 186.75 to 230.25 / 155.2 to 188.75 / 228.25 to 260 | -4.2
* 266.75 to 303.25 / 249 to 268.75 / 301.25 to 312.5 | -2.8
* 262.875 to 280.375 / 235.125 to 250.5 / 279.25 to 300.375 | 0.6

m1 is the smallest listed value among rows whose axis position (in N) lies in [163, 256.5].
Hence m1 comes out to 140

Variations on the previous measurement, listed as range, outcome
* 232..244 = 223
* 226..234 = 238.6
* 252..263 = 213.6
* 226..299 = 207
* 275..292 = 230.9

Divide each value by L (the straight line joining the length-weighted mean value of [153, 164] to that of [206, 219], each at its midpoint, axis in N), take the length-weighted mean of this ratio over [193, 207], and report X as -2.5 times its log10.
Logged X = 0.15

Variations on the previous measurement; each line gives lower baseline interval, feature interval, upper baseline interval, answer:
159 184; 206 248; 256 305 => -0.211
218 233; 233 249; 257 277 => 0.032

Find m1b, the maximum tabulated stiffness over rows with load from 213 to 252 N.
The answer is 262.7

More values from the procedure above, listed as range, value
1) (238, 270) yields 231.8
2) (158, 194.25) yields 204.5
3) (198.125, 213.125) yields 262.8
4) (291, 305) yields 230.9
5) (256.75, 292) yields 249.9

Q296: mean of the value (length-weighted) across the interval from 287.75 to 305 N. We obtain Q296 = 221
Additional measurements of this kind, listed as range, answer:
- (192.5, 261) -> 231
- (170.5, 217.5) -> 201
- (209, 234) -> 250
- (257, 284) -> 225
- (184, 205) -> 178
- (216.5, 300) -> 231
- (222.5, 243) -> 239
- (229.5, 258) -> 228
